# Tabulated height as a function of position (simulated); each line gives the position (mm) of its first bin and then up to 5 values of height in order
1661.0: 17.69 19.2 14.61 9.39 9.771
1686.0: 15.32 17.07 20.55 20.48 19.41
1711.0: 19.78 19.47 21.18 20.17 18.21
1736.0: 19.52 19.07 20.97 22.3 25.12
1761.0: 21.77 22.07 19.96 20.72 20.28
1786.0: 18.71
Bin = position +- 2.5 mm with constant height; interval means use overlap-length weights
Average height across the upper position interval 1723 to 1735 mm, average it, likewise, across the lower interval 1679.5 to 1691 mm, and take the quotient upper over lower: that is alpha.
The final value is 1.40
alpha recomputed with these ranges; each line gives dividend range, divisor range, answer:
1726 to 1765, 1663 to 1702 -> 1.34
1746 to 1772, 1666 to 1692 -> 1.64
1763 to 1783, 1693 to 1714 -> 1.04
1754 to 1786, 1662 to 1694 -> 1.47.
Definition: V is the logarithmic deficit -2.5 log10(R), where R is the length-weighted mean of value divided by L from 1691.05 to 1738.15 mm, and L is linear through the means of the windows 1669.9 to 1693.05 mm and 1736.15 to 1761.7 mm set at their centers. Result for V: -0.155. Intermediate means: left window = 13.1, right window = 21.6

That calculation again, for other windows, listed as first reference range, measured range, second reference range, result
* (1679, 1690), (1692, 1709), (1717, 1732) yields -0.24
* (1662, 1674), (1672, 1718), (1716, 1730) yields 0.11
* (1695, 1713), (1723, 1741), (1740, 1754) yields 0.08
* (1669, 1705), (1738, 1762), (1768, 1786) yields -0.16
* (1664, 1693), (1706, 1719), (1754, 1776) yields -0.15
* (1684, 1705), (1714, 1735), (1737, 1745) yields -0.03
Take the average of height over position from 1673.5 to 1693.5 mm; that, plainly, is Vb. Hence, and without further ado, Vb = 12.9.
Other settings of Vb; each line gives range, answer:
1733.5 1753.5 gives 20.5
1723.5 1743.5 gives 19.2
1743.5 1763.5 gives 22.5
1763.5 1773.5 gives 21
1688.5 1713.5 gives 19.5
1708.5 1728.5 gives 20.1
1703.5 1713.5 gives 19.6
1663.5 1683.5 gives 13.2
